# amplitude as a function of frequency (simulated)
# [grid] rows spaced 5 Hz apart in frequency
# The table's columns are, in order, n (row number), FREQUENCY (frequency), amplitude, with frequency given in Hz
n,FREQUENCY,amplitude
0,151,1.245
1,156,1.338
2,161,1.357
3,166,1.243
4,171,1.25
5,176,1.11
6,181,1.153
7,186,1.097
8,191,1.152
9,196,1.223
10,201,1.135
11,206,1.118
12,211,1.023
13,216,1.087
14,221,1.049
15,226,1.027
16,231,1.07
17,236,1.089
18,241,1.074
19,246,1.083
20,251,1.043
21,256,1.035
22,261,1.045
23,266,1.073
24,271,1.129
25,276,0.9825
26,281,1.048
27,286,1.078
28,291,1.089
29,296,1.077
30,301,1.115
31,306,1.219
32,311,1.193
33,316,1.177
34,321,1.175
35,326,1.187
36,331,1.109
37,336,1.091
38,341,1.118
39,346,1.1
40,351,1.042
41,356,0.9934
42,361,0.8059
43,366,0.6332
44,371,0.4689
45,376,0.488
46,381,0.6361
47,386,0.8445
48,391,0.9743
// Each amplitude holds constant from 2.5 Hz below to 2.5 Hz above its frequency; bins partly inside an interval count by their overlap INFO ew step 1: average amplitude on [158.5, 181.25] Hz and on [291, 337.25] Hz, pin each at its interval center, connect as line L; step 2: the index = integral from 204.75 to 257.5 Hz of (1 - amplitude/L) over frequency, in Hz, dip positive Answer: 5.8 Hz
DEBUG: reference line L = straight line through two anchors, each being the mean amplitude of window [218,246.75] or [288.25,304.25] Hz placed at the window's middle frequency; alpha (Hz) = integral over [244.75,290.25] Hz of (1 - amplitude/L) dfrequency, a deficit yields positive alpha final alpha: 1.1 Hz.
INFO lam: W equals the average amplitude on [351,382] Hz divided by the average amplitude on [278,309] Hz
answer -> 0.64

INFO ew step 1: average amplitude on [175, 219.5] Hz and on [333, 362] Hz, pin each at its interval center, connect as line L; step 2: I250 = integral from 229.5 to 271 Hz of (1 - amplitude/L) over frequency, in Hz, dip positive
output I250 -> 0.9 Hz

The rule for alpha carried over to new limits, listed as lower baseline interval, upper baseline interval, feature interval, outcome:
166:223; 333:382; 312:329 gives -4.98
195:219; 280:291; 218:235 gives 0.72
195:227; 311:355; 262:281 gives 0.85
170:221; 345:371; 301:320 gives -4.96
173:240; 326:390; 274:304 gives -2.76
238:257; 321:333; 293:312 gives -0.33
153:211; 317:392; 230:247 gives 0.32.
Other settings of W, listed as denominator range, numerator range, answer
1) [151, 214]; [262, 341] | 0.94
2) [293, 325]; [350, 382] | 0.62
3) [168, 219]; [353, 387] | 0.61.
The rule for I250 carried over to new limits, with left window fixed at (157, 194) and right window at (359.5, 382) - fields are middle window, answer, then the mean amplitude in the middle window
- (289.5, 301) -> -3.6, 1.09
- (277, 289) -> -2.6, 1.05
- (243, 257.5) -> -1.3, 1.06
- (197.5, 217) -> 0.1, 1.1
